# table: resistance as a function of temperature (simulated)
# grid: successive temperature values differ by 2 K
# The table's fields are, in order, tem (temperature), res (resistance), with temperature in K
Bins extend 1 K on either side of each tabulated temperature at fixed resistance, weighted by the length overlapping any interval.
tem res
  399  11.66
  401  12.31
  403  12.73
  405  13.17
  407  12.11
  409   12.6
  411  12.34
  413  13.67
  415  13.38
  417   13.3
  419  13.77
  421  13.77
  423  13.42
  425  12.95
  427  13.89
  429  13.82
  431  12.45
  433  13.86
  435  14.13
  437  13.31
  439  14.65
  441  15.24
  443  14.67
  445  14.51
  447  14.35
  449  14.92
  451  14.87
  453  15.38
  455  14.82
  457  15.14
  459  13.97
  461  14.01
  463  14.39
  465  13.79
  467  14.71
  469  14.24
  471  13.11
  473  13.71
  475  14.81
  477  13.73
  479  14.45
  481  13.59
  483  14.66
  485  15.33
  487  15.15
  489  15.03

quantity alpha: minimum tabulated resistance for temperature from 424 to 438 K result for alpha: 12.45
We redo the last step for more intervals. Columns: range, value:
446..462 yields 13.97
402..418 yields 12.11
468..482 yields 13.11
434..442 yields 13.31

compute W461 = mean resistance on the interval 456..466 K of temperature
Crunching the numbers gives 14.3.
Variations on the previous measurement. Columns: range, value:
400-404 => 12.5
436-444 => 14.5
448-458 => 15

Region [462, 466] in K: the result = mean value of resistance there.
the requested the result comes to 14.1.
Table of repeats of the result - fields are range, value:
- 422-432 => 13.3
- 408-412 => 12.5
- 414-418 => 13.3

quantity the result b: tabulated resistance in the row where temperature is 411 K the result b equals 12.34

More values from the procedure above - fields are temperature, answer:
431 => 12.45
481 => 13.59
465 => 13.79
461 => 14.01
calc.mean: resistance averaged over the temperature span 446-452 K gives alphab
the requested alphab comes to 14.7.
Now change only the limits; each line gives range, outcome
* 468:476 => 14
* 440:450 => 14.7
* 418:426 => 13.5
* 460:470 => 14.2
